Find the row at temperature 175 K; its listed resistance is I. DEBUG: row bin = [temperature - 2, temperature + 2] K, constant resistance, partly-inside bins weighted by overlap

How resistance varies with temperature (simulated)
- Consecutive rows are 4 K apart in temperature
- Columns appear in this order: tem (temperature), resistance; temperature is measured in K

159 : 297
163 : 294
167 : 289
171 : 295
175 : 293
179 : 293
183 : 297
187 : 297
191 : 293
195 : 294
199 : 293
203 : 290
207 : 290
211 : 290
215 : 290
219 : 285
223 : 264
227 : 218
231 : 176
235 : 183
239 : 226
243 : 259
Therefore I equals 293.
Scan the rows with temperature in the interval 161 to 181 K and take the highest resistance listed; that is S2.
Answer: 295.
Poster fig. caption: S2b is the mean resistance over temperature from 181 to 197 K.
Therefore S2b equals 295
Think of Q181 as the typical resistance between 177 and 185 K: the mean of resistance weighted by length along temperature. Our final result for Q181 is 295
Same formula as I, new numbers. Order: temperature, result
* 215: 290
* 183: 297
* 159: 297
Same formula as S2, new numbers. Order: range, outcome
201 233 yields 290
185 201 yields 297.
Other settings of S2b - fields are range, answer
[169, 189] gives 295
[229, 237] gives 180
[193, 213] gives 291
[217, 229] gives 256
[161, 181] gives 293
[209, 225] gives 282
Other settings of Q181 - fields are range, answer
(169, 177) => 294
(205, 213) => 290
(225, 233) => 197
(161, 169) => 292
